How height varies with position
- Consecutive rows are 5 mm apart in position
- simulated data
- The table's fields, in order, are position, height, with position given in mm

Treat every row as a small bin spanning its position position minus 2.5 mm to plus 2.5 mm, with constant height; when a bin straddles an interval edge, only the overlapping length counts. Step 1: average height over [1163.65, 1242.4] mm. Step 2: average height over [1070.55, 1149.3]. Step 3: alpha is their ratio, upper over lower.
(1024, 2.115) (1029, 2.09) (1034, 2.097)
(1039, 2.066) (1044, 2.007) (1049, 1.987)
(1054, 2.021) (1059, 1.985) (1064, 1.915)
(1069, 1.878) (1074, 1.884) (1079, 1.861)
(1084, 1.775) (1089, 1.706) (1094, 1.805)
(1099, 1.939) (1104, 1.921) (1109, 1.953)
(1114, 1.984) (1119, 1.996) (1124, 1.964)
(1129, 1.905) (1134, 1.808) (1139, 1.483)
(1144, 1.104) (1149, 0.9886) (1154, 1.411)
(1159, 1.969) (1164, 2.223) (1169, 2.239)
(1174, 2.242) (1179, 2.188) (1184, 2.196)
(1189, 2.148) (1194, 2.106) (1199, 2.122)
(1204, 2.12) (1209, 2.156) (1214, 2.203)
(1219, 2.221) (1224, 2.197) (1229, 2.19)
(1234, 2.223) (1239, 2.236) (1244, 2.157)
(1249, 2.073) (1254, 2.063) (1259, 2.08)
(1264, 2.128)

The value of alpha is 1.2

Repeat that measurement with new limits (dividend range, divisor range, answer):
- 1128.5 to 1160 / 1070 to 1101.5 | 0.81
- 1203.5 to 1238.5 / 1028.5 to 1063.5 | 1.08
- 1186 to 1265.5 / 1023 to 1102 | 1.11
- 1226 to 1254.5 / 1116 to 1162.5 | 1.32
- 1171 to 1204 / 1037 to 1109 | 1.13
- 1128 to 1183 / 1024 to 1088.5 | 0.91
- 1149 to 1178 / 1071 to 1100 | 1.06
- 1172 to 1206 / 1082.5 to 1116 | 1.15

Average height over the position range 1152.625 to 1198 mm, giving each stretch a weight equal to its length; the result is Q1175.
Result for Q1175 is 2.1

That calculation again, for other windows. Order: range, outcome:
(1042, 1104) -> 1.9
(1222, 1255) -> 2.17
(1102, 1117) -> 1.96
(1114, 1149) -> 1.68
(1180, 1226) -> 2.16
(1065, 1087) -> 1.85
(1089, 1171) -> 1.79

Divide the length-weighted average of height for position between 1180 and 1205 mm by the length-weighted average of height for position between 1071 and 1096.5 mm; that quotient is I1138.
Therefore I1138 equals 1.19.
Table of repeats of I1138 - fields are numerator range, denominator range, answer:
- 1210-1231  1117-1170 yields 1.28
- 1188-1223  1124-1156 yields 1.45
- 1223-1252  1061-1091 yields 1.18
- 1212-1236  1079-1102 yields 1.22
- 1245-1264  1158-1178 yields 0.95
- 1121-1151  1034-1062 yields 0.77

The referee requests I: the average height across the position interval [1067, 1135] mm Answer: 1.89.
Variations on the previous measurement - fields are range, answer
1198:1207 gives 2.12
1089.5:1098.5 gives 1.81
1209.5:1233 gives 2.2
